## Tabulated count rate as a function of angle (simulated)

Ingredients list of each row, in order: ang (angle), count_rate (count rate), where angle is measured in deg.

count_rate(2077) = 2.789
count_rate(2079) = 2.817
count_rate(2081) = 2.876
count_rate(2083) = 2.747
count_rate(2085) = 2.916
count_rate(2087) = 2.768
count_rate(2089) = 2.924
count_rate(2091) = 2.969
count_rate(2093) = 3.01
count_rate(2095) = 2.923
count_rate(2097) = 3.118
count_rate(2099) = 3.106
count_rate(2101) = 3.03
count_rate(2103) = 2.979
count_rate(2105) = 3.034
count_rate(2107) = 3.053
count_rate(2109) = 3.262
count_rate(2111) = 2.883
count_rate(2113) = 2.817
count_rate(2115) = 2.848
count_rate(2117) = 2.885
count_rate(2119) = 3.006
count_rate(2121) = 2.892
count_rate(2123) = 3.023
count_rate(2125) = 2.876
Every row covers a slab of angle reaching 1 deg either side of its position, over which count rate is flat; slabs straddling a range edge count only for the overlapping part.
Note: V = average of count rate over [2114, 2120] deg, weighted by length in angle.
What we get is 2.91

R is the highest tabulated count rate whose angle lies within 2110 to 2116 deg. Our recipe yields 2.883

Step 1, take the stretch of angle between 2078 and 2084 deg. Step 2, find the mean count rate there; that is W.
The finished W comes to 2.81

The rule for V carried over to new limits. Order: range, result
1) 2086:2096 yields 2.92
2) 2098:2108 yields 3.04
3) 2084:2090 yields 2.87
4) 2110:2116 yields 2.85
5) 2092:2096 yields 2.97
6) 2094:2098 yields 3.02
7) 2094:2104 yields 3.03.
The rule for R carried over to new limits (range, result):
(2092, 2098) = 3.118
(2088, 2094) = 3.01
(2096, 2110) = 3.262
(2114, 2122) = 3.006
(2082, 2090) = 2.924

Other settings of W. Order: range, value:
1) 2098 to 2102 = 3.07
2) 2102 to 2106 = 3.01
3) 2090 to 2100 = 3.03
